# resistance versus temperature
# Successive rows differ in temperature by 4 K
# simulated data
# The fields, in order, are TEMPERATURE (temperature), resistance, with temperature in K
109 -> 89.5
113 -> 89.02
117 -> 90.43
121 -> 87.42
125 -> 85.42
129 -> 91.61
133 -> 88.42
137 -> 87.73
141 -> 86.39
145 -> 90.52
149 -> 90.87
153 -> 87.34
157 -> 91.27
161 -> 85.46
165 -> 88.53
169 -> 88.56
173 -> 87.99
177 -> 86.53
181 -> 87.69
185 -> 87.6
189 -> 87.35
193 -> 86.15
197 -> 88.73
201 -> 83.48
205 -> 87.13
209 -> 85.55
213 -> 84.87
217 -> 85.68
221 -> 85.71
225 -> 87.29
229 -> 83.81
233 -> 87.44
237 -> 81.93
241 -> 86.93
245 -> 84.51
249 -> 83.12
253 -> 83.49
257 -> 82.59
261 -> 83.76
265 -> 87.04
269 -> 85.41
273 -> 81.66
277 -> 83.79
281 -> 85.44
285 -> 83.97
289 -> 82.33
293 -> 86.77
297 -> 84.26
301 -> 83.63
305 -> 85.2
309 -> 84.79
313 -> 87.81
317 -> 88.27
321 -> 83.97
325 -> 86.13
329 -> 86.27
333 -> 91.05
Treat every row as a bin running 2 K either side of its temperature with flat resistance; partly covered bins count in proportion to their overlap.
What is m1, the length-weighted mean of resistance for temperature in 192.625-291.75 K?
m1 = 84.9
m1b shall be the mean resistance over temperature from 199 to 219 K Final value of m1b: 85.3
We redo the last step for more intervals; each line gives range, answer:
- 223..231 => 85.6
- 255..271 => 84.7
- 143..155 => 89.6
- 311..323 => 86.7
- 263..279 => 84.5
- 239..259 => 84.1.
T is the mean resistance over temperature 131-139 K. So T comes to 88.1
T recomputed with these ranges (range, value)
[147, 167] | 88.7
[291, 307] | 85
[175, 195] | 87.1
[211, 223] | 85.4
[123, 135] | 88.5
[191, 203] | 86.1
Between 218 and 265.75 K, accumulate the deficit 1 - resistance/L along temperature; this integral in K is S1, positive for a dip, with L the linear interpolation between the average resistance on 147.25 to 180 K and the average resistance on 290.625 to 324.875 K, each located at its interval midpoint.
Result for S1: 1.13 K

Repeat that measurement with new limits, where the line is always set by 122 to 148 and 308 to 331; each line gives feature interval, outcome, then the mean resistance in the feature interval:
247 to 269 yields 0.7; 84.1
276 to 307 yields 0.8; 84.4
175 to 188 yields 0.1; 87.3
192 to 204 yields 0.2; 86.2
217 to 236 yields 0.3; 85.8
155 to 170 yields -0.1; 88.4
